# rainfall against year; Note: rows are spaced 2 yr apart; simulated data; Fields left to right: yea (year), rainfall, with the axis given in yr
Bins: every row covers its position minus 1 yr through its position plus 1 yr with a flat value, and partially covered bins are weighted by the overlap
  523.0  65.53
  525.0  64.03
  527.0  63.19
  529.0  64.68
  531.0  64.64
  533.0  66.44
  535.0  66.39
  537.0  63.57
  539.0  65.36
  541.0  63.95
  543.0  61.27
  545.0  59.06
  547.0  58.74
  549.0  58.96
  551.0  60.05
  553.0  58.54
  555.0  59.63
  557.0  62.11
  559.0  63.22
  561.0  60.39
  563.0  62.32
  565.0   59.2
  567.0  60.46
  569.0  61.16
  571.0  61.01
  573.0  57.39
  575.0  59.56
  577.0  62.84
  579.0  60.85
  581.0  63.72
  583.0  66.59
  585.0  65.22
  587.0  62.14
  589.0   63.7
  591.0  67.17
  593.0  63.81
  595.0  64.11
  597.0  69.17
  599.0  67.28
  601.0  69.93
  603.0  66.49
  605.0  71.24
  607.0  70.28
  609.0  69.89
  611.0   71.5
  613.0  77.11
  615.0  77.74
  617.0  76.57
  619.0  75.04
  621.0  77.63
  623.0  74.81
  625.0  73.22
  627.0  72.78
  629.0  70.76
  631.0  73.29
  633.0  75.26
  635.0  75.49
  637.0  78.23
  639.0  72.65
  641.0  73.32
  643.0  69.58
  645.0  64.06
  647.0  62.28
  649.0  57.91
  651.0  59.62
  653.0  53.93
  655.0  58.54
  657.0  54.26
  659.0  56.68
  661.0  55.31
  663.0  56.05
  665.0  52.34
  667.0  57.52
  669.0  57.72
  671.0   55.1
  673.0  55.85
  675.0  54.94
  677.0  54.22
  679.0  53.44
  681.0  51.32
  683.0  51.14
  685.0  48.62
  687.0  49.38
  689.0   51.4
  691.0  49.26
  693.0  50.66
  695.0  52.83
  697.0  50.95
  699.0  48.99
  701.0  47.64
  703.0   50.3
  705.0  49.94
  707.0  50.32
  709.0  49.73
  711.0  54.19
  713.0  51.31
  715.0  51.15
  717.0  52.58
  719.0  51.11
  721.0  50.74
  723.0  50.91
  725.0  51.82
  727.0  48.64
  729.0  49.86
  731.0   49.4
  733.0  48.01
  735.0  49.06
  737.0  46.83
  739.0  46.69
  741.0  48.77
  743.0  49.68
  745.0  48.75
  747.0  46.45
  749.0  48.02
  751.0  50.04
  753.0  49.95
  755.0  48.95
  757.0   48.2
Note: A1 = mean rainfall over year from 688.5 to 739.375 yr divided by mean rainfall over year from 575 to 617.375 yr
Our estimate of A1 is 0.7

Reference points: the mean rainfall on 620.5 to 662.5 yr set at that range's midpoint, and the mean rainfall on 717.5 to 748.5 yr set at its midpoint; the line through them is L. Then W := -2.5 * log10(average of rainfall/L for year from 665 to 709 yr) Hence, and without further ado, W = 0.12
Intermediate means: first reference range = 66.9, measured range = 51.9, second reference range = 49.2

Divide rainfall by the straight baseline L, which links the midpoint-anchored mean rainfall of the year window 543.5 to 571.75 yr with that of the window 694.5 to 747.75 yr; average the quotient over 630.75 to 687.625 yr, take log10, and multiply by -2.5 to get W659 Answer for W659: -0.11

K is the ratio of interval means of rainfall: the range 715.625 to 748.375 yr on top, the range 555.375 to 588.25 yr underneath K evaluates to 0.8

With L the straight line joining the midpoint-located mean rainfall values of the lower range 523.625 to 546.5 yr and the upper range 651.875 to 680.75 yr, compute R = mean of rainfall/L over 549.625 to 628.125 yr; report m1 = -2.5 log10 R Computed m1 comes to -0.11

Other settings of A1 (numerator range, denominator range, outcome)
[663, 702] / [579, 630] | 0.75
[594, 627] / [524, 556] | 1.15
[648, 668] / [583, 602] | 0.85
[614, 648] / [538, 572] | 1.20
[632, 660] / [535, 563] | 1.06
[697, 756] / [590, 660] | 0.72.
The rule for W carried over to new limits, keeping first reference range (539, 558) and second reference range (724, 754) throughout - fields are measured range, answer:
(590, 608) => -0.18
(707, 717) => -0.02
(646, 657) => -0.08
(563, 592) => -0.06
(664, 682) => -0.04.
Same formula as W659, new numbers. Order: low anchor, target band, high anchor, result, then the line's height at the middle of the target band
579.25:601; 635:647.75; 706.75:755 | -0.18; 59.7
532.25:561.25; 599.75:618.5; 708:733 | -0.24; 57.9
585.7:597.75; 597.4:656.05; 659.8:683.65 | -0.16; 60.4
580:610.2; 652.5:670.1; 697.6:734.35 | 0.04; 57.8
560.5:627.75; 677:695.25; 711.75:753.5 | 0.09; 55.5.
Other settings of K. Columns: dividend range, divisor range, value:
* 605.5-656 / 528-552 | 1.12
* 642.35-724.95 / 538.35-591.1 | 0.87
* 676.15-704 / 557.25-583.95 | 0.83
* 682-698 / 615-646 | 0.69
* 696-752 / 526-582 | 0.81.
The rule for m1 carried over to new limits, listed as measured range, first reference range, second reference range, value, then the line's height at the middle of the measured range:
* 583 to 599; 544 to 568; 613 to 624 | 0.06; 69.3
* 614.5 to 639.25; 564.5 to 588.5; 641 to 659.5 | -0.22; 60.9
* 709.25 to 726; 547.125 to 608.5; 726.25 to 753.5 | -0.02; 50.6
